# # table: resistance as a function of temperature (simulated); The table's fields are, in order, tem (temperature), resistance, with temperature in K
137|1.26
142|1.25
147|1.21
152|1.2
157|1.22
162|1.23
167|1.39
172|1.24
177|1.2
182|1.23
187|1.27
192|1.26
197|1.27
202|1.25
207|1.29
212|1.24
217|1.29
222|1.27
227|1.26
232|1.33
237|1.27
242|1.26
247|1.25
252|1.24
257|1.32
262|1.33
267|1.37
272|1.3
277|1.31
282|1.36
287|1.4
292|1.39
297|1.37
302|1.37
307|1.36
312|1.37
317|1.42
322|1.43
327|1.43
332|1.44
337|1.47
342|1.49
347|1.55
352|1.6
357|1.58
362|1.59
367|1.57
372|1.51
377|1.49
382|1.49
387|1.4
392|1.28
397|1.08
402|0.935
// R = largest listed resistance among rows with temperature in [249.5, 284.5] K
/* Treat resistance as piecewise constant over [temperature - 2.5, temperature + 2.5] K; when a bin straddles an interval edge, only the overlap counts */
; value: 1.37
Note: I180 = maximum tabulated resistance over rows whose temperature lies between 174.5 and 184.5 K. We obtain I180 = 1.23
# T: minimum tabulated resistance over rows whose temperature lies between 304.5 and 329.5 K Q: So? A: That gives 1.36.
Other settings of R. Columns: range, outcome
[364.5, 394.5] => 1.57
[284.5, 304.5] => 1.4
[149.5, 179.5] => 1.39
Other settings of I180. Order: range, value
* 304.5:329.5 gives 1.43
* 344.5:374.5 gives 1.6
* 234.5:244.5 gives 1.27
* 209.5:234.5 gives 1.33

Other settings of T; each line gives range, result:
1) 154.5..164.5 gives 1.22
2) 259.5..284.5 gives 1.3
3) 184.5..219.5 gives 1.24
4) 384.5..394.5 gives 1.28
